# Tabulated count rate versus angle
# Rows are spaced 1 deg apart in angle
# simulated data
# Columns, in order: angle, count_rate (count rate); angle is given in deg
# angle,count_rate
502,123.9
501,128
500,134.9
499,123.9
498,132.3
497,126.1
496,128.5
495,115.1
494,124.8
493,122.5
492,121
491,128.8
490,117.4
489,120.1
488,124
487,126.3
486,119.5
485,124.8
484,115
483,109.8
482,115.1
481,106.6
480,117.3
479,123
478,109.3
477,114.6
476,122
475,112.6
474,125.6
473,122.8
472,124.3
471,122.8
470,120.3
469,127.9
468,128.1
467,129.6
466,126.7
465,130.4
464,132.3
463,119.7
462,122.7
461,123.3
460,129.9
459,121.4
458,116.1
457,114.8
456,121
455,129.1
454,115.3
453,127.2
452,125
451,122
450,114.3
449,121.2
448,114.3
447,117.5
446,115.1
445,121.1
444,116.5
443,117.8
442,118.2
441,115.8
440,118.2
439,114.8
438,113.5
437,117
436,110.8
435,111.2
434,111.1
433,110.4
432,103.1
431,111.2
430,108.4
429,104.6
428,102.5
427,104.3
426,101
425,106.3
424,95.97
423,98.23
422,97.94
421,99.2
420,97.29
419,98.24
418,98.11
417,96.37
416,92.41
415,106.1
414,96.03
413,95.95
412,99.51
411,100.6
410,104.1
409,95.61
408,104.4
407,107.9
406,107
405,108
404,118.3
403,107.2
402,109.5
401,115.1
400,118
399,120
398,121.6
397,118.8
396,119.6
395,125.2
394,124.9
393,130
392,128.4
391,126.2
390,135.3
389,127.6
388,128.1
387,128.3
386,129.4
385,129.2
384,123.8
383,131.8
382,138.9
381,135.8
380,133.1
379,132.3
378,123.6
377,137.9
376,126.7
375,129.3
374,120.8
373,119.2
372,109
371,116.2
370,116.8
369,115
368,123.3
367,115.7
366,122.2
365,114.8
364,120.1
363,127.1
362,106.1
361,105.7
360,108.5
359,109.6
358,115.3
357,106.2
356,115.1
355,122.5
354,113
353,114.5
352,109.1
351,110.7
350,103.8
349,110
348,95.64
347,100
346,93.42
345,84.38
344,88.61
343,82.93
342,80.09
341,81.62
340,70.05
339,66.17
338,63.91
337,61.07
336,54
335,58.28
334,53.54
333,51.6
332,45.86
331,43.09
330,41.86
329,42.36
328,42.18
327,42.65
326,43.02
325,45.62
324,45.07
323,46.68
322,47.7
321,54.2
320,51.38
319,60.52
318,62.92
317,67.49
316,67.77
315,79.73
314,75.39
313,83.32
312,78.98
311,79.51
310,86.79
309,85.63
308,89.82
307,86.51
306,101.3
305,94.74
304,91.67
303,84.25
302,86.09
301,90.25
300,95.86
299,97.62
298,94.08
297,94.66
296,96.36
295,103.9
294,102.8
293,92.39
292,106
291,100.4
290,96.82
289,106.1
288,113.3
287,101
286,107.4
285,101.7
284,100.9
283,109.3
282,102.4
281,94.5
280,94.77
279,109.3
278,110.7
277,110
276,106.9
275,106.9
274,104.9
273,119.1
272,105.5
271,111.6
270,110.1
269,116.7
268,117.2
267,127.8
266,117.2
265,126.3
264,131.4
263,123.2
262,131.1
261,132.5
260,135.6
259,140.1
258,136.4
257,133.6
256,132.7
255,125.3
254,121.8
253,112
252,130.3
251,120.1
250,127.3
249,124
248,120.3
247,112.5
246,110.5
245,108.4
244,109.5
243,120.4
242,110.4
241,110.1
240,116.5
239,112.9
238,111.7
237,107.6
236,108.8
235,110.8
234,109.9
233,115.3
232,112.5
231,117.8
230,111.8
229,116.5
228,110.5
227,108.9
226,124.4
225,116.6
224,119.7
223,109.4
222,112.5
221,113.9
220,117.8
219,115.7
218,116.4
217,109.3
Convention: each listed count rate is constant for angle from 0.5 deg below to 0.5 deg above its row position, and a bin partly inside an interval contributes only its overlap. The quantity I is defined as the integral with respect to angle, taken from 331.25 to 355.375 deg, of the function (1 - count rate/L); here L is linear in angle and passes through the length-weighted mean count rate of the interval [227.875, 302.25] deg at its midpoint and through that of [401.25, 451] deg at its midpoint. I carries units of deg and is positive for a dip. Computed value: 5.8 deg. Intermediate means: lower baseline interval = 112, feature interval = 83.3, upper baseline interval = 107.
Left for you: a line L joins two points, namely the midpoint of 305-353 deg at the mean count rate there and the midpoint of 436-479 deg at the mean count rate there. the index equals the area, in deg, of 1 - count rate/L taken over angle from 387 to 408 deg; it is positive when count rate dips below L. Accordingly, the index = -4.8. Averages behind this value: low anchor 71.3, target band 120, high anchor 121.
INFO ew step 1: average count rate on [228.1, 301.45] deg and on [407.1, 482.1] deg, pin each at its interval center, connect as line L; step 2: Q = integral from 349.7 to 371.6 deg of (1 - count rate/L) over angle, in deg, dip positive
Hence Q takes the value -0.3 deg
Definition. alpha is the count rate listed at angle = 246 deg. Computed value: 110.5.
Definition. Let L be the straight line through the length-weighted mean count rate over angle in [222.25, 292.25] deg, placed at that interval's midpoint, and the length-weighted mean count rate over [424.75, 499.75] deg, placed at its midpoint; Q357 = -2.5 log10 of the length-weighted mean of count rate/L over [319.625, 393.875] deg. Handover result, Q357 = 0.19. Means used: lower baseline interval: 115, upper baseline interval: 119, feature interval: 97.8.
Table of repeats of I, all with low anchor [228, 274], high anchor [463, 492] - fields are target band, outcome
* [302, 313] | 2.94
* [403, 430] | 4.26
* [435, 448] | 0.52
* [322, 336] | 8.55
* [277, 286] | 1.18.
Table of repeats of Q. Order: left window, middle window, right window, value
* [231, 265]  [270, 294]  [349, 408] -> 3.03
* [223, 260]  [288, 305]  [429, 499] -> 3.11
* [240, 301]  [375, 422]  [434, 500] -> 0.60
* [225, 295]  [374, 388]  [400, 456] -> -2.51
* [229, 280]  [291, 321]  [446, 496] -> 8.35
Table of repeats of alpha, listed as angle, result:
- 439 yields 114.8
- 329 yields 42.36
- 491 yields 128.8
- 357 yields 106.2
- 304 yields 91.67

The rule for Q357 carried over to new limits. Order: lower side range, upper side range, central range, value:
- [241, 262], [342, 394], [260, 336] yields 0.34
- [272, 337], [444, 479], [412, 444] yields 0.08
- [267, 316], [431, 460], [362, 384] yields -0.14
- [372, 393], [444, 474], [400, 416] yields 0.20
